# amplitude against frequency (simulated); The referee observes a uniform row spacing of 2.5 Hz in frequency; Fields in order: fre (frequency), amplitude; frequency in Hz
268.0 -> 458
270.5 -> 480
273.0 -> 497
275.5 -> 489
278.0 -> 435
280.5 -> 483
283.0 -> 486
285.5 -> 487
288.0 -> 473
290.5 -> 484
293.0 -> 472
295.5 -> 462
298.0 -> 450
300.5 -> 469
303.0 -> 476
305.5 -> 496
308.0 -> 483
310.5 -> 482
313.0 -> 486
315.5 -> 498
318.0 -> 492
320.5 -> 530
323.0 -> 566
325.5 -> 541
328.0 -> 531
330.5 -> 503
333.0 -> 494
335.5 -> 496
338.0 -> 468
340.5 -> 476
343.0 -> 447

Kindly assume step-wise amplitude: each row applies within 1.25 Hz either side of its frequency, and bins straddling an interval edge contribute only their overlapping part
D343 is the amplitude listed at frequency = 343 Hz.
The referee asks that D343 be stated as 447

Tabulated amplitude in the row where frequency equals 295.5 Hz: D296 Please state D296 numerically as 462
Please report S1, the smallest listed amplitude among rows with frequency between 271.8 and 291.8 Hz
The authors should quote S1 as 435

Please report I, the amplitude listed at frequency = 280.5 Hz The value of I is 483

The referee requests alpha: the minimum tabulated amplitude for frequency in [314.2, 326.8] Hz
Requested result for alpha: 492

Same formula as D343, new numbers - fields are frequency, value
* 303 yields 476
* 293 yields 472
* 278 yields 435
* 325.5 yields 541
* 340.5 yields 476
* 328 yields 531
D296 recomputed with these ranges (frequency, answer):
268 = 458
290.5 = 484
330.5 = 503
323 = 566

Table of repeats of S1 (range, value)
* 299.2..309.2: 469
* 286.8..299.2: 450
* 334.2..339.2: 468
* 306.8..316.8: 482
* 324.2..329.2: 531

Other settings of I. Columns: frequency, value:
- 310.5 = 482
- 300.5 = 469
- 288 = 473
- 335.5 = 496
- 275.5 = 489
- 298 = 450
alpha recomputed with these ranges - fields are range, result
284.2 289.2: 473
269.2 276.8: 480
